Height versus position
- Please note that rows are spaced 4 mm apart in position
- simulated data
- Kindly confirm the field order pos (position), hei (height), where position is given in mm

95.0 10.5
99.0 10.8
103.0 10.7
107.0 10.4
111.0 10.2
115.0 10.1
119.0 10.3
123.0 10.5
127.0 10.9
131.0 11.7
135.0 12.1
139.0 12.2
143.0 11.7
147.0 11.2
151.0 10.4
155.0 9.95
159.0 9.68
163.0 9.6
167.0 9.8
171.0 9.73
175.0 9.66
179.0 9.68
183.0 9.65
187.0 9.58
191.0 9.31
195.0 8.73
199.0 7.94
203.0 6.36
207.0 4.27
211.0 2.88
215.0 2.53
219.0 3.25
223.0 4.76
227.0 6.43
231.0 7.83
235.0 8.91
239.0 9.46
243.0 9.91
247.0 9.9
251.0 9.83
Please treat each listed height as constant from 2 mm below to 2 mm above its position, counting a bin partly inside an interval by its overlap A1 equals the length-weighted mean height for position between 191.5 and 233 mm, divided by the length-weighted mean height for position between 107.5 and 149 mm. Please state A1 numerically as 0.51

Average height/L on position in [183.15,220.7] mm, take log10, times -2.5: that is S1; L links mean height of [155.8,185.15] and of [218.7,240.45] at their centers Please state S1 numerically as 0.32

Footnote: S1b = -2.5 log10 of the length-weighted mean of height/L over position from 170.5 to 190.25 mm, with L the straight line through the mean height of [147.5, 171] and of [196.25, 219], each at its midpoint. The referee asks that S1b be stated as -0.25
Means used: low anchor 9.96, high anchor 4.79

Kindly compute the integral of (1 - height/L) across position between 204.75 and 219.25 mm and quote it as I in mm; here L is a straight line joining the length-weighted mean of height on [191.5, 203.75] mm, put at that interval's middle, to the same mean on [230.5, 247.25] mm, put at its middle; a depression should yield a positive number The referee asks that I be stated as 8.8 mm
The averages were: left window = 8.01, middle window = 3.28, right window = 9.25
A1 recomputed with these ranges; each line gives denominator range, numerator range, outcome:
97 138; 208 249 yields 0.60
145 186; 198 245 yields 0.62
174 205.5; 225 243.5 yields 0.96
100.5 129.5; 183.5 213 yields 0.68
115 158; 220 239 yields 0.64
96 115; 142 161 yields 1.00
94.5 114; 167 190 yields 0.92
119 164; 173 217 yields 0.67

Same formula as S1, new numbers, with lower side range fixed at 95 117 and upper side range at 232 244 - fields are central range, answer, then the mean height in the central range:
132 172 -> -0.07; 10.7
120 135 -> -0.09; 11.1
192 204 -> 0.21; 7.92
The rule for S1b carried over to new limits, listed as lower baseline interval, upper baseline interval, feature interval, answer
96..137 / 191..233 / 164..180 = -0.24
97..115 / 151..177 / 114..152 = -0.10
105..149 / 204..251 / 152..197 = -0.08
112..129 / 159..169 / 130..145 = -0.18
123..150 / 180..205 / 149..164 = 0.06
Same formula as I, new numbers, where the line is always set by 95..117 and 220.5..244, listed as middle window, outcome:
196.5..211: 4.4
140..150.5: -1.9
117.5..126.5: -0.4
